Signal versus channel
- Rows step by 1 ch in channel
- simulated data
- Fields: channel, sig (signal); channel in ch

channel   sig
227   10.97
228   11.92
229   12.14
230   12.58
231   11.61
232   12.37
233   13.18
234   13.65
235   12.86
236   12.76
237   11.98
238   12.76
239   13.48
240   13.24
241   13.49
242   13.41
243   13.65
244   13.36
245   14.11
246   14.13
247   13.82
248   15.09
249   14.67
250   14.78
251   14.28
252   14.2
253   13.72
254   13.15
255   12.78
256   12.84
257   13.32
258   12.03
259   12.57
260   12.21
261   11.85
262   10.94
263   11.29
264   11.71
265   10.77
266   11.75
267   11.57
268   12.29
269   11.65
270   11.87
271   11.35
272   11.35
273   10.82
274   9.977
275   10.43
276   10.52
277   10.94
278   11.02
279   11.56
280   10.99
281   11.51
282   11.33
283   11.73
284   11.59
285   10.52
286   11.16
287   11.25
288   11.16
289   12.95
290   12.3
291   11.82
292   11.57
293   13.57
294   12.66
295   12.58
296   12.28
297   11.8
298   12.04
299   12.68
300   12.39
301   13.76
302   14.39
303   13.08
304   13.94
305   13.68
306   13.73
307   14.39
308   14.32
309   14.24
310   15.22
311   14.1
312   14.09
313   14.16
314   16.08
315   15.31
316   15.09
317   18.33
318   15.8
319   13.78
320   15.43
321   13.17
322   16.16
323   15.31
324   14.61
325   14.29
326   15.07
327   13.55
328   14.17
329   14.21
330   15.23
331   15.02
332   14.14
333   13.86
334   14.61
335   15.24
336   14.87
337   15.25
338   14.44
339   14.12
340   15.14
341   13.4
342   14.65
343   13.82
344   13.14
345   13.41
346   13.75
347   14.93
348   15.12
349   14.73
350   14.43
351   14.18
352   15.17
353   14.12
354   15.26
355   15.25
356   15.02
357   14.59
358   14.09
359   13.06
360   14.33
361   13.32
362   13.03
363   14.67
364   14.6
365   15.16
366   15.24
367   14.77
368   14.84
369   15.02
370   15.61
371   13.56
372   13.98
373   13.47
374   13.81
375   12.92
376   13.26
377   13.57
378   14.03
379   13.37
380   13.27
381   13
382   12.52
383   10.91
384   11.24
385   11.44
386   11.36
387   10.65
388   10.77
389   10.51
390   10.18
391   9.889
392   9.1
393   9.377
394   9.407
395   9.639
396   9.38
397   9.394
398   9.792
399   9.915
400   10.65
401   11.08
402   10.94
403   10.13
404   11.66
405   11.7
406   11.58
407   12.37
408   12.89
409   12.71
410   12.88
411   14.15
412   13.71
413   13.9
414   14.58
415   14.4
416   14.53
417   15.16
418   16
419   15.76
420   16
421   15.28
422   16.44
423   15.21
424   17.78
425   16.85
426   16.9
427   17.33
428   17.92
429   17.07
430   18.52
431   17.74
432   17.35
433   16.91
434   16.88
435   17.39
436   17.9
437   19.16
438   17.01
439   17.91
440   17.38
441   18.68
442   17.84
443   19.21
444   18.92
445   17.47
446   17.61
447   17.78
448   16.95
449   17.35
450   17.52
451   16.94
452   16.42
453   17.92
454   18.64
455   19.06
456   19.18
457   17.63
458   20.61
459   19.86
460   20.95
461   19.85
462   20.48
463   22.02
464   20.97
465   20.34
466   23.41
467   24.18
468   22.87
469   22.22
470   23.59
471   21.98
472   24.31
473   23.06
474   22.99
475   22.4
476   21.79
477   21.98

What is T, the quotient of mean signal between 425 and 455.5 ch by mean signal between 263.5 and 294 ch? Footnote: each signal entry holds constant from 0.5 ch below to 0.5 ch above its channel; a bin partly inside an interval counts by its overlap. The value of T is 1.5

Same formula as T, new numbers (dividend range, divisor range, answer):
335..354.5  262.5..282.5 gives 1.29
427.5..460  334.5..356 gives 1.24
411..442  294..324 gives 1.17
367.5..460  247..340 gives 1.11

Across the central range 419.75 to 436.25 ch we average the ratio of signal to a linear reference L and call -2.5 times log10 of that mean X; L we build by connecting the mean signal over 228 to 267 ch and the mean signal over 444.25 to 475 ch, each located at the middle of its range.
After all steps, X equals 0.12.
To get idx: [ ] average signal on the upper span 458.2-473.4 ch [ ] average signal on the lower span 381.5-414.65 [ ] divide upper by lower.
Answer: 2.0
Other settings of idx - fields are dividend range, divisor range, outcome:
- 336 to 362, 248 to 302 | 1.19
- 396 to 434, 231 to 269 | 1.10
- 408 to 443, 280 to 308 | 1.31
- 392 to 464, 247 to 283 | 1.30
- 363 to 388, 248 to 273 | 1.07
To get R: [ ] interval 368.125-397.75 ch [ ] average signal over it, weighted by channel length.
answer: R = 11.9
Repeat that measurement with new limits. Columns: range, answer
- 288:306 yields 12.8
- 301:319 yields 14.7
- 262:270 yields 11.6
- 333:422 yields 13.2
